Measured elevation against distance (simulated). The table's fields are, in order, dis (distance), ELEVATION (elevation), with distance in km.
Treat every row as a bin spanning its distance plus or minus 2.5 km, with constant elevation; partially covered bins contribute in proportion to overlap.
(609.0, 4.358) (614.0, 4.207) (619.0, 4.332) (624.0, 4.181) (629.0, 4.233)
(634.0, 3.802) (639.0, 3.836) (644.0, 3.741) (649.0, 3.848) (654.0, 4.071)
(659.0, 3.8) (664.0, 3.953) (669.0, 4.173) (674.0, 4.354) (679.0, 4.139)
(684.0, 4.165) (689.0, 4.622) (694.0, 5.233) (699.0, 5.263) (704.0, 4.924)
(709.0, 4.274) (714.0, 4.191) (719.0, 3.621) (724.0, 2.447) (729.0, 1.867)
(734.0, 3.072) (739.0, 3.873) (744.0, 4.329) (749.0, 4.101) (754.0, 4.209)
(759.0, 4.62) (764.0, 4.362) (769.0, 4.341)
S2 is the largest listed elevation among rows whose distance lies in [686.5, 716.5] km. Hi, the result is 5.263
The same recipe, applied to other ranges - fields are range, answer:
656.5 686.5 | 4.354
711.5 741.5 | 4.191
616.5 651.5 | 4.332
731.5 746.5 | 4.329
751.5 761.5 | 4.62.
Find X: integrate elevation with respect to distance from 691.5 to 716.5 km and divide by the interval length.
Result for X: 4.78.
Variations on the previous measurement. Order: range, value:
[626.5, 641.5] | 3.96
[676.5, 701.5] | 4.68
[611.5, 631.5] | 4.24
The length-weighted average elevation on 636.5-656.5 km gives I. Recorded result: 3.87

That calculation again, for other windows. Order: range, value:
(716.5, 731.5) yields 2.65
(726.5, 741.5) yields 2.94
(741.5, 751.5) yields 4.21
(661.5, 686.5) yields 4.16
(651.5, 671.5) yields 4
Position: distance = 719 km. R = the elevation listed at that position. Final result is 3.621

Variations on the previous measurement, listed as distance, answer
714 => 4.191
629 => 4.233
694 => 5.233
